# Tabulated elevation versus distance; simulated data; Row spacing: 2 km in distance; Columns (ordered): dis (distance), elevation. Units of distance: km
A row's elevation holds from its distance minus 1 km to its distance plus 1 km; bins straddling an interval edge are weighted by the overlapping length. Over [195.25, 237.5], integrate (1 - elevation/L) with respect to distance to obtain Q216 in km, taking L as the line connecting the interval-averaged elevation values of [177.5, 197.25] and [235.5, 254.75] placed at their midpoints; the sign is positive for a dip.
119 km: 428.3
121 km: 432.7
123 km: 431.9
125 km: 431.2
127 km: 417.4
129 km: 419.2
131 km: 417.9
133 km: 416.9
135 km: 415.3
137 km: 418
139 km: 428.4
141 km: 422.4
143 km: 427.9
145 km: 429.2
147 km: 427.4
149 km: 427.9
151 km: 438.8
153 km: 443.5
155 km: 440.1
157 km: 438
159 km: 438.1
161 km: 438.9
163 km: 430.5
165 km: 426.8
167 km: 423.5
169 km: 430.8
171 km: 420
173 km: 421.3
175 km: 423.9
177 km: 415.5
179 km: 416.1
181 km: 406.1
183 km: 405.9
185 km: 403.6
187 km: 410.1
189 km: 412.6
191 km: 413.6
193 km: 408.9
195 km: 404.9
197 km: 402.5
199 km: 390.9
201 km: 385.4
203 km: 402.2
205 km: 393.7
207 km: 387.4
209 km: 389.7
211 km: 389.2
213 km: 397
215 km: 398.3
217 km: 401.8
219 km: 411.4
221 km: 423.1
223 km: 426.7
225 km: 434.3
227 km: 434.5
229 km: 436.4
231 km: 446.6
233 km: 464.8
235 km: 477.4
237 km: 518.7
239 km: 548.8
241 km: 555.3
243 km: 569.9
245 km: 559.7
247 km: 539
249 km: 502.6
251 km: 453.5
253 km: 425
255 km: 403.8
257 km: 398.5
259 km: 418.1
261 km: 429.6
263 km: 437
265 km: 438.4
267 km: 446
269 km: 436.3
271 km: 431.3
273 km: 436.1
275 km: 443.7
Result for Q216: 4.0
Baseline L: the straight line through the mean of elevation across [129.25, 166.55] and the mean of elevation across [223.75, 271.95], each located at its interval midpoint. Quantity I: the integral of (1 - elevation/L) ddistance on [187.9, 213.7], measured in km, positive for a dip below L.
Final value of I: 2.9 km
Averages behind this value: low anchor 429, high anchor 467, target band 398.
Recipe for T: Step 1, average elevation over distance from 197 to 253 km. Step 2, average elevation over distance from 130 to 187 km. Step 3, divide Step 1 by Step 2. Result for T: 1.1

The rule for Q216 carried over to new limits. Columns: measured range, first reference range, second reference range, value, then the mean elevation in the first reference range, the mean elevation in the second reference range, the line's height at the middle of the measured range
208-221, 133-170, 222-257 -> 1.8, 430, 480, 466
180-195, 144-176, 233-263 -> 1.3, 431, 483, 447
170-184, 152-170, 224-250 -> 1.0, 434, 499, 448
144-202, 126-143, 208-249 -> 2.3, 420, 462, 437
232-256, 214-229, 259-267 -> -4.2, 420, 434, 428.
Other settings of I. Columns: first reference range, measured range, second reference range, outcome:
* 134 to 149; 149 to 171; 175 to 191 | -0.81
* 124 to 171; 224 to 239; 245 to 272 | -0.75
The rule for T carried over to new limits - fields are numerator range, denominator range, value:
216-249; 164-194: 1.15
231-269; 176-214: 1.18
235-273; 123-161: 1.10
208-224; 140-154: 0.94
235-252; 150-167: 1.21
